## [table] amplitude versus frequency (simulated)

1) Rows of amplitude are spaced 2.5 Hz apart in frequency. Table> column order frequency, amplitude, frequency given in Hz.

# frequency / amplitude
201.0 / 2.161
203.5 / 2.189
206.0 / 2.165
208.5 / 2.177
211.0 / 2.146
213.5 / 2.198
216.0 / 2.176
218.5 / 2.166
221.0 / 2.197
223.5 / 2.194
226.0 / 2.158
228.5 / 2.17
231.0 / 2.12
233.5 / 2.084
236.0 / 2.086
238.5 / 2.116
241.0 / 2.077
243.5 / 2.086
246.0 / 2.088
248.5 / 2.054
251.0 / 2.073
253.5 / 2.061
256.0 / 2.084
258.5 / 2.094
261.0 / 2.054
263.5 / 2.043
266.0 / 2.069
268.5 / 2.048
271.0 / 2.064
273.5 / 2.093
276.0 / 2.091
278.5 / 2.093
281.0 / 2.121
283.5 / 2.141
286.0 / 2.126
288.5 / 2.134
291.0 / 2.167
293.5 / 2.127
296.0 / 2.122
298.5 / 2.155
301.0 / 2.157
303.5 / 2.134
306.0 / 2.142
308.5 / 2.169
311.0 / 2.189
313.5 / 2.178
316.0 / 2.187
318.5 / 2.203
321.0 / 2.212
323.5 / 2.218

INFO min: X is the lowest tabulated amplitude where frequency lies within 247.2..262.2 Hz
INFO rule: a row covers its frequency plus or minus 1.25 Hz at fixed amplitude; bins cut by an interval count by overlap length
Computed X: 2.054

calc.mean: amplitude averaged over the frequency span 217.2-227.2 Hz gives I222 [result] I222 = 2.18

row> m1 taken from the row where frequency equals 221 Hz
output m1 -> 2.197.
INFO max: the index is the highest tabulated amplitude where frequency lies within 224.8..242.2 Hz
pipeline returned 2.17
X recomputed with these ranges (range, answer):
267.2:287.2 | 2.048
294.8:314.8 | 2.122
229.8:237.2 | 2.084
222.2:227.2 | 2.158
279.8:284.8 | 2.121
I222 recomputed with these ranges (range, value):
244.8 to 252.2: 2.07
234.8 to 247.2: 2.09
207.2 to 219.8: 2.17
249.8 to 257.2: 2.07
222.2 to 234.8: 2.15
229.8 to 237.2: 2.1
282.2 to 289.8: 2.13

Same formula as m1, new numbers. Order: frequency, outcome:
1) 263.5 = 2.043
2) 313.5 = 2.178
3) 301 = 2.157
